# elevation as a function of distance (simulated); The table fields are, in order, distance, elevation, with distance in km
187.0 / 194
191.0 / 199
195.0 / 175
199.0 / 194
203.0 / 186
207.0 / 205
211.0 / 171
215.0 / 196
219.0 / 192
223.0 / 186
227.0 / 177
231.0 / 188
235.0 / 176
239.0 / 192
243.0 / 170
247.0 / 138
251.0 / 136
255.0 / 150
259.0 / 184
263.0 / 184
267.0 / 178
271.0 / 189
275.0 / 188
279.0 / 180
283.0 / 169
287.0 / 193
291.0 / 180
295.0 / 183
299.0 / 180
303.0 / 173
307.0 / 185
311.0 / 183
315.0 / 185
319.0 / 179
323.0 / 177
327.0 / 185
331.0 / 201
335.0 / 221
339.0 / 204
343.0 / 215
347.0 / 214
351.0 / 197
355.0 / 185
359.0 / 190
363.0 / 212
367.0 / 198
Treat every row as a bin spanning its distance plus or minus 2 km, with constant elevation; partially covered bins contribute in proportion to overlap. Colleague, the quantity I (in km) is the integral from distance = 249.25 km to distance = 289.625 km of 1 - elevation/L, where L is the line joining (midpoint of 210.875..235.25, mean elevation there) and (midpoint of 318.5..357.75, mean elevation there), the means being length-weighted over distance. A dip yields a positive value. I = 3.2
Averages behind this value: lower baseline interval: 185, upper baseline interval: 198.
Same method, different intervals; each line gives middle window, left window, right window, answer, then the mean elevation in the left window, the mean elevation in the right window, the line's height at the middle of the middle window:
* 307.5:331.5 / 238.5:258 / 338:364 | 0.49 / 156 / 202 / 188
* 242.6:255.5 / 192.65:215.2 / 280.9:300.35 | 2.69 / 187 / 181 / 184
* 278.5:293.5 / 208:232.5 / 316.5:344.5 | 0.92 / 186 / 197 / 192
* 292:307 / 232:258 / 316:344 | 0.37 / 162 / 196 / 184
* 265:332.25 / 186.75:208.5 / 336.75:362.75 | 5.35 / 192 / 202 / 198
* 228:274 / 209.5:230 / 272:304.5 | 2.84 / 185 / 181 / 183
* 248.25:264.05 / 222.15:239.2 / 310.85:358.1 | 2.12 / 183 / 196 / 186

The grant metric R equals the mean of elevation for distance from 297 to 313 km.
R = 180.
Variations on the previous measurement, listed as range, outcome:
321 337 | 196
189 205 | 188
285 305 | 182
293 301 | 182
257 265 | 184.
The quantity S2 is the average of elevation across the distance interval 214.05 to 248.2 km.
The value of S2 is 180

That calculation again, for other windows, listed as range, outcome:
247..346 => 183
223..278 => 174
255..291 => 181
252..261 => 164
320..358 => 199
